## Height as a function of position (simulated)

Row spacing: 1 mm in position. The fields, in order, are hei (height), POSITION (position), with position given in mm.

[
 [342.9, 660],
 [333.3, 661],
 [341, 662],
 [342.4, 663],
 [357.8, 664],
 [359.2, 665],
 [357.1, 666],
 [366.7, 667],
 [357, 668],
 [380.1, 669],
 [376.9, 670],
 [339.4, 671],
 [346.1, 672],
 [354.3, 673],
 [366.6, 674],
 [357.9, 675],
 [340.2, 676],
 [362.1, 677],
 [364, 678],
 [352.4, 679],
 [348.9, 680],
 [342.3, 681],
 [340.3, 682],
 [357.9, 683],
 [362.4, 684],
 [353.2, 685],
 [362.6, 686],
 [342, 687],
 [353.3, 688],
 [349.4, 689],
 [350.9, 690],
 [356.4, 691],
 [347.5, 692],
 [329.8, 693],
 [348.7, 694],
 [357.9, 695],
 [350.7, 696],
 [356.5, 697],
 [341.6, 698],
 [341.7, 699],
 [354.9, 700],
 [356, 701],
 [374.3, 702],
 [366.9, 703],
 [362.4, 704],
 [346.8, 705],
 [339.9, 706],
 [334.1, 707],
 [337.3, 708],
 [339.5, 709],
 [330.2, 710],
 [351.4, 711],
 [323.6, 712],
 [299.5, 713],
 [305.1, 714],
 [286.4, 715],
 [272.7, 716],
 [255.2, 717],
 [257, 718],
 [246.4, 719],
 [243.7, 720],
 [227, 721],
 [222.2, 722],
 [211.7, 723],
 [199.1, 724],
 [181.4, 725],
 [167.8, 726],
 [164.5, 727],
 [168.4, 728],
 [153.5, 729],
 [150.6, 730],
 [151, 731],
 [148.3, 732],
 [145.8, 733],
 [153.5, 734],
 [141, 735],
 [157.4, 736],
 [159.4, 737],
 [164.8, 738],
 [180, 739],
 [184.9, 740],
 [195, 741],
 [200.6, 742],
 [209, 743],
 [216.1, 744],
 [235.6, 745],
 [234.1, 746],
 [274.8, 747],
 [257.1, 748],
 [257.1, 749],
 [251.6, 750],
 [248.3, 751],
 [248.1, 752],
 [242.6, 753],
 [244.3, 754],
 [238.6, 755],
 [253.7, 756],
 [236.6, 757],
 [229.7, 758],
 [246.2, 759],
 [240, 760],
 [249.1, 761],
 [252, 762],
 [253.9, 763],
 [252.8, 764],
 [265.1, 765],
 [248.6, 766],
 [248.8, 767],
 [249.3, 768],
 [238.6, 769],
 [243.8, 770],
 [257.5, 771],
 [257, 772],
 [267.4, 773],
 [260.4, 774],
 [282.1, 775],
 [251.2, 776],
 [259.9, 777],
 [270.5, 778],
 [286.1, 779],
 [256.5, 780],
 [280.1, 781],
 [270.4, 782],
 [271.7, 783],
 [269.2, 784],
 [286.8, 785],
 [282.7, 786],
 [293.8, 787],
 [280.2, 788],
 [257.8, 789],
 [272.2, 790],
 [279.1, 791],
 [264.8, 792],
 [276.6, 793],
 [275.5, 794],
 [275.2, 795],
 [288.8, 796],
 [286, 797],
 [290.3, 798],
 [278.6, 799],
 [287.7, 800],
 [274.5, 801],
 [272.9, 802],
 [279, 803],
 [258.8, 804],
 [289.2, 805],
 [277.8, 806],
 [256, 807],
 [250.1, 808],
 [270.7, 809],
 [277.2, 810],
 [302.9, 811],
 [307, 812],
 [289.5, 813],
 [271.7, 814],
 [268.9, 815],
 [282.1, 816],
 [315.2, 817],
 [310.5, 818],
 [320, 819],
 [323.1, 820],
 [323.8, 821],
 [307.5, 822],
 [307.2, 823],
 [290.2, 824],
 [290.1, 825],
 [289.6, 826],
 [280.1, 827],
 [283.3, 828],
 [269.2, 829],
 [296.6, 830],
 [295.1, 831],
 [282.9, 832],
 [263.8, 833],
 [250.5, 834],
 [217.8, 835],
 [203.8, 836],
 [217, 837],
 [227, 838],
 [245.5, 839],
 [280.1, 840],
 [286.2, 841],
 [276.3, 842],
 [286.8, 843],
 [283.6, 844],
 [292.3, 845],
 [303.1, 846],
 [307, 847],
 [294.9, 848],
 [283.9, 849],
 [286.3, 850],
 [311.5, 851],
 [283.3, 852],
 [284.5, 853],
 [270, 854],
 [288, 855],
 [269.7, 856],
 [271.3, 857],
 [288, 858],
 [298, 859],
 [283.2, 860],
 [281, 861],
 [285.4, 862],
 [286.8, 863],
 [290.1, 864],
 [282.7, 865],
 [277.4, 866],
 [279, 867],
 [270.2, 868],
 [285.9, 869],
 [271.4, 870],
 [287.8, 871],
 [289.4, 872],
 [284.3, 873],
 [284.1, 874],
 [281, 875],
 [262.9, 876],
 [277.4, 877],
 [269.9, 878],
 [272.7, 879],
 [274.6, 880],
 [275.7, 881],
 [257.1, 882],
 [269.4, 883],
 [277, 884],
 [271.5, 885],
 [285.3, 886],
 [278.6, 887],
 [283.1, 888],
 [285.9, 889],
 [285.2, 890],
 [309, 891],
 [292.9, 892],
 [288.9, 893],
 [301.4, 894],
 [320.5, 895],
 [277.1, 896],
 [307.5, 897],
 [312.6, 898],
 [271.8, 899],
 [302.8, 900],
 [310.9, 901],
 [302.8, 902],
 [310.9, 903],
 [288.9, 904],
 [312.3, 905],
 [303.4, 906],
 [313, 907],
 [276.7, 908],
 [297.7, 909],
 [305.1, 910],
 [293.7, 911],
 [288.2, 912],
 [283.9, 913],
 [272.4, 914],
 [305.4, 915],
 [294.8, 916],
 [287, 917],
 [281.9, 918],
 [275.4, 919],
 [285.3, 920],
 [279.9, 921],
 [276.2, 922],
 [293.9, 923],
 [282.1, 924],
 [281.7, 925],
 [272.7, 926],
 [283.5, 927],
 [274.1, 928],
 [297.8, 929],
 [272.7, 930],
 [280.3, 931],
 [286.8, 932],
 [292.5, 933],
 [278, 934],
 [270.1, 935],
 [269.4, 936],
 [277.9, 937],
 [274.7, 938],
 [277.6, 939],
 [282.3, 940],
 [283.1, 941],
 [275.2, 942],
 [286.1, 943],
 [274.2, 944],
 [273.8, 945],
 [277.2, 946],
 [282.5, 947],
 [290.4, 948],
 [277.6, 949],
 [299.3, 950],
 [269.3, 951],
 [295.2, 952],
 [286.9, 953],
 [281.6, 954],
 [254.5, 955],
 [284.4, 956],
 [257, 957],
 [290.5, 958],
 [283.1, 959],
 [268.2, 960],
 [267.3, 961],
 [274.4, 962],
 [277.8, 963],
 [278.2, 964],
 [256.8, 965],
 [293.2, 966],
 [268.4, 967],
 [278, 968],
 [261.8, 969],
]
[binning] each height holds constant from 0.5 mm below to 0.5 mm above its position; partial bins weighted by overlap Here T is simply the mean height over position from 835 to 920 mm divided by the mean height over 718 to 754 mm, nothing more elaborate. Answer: 1.41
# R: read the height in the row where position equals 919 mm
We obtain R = 275.4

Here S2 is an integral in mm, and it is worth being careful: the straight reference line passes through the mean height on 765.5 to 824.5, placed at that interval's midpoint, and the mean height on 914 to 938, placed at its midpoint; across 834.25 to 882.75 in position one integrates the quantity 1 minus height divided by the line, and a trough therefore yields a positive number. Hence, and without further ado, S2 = 0.62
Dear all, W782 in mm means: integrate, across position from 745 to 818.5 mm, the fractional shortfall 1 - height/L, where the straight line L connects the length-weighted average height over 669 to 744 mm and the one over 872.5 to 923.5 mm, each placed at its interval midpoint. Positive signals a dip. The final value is 5.4 mm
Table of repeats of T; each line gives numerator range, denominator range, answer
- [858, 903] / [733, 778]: 1.23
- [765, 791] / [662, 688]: 0.75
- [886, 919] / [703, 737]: 1.22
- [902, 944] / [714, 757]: 1.36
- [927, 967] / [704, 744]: 1.21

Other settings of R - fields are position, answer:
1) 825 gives 290.1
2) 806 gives 277.8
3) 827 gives 280.1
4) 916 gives 294.8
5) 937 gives 277.9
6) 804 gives 258.8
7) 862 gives 285.4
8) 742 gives 200.6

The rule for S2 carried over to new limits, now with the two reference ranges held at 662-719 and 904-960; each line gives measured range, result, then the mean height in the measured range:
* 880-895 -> 0.5 mm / 284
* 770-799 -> 4.3 mm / 273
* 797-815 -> 2.1 mm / 278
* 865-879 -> 0.9 mm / 278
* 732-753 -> 7.9 mm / 205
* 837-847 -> 1.0 mm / 274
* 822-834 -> 0.9 mm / 286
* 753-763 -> 2.5 mm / 244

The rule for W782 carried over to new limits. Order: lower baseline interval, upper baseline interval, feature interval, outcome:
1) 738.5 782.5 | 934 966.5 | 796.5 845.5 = -4.4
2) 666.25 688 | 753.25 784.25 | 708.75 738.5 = 8.6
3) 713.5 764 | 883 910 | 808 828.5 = -3.1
